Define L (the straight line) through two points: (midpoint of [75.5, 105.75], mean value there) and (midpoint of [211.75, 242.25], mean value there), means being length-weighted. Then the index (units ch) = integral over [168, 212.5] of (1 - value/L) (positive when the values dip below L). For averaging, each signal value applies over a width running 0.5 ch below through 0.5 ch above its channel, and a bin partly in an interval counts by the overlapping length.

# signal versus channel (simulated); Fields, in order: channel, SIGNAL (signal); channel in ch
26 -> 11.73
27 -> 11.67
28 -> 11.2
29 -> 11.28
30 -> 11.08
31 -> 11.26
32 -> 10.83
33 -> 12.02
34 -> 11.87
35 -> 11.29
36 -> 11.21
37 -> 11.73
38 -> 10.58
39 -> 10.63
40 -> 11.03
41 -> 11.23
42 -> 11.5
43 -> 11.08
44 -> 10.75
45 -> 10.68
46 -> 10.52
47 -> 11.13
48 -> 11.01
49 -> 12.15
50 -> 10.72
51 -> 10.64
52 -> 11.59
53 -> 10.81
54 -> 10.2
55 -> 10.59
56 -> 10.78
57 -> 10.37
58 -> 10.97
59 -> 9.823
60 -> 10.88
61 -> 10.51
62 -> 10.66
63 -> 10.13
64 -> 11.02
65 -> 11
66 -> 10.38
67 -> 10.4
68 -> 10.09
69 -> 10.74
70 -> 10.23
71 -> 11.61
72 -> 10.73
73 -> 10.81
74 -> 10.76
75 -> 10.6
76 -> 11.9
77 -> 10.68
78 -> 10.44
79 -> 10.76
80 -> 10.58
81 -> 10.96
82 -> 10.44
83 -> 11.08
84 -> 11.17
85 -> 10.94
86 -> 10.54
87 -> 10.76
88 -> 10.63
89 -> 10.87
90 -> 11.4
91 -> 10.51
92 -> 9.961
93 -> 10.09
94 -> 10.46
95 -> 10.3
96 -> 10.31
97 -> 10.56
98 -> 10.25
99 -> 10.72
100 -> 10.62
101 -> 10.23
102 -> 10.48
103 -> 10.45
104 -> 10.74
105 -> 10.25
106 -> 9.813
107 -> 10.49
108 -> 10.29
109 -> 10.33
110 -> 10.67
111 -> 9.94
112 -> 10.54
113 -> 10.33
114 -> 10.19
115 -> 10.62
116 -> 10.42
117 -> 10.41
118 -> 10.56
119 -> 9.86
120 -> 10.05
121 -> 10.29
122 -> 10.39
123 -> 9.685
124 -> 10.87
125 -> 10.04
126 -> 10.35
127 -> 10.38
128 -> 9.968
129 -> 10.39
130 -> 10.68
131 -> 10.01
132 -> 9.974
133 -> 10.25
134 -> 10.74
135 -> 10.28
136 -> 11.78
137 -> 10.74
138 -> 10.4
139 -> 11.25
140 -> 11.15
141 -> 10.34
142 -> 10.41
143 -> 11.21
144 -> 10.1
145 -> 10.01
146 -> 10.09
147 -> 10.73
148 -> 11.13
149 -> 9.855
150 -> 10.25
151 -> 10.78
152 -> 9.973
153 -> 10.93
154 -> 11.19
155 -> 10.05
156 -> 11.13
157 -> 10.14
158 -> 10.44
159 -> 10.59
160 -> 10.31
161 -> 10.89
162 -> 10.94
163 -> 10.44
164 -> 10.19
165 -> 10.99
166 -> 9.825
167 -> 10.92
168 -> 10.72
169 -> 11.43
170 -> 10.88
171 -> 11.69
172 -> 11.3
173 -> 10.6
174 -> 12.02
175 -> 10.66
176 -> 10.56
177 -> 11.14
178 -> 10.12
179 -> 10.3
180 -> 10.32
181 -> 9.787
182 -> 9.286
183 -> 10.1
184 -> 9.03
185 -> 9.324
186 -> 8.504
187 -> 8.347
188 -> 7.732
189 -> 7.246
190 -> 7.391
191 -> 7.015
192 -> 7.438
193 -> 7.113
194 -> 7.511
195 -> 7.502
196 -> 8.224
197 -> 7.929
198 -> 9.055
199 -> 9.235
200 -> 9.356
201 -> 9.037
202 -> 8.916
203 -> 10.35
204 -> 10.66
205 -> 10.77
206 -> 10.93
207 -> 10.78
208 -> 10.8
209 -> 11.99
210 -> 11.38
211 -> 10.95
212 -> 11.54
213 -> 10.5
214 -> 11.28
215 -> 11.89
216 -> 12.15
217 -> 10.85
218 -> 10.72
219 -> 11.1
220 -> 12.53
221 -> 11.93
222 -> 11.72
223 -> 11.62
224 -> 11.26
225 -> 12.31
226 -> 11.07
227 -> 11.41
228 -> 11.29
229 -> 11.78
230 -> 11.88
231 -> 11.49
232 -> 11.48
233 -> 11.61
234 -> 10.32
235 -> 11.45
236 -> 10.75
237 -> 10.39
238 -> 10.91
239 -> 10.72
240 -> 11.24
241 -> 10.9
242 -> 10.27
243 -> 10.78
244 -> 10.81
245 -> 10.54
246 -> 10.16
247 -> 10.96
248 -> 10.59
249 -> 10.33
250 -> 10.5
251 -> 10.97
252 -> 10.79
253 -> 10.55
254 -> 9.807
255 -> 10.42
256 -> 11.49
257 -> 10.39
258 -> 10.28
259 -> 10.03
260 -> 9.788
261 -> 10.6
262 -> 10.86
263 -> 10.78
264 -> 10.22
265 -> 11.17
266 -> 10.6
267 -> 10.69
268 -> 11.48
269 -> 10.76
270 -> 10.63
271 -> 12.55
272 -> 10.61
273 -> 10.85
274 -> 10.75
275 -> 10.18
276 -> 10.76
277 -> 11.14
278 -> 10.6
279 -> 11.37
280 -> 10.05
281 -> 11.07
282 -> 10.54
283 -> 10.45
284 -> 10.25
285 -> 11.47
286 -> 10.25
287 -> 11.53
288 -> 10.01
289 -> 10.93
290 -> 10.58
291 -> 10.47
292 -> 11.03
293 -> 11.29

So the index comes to 5.70 ch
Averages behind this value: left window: 10.6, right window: 11.3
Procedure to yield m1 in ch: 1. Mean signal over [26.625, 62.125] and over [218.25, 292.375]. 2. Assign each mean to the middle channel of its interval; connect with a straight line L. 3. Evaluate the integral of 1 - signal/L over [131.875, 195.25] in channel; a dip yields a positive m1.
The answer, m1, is 4.9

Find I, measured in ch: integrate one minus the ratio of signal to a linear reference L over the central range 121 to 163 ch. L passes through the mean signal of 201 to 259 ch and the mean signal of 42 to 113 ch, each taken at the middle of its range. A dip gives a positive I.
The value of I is 1.1 ch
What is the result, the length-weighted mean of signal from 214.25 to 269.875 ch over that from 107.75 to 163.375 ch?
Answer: 1.05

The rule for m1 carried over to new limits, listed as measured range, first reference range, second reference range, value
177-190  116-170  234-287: 1.71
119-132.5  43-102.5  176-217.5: 0.02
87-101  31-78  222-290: 0.47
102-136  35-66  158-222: 0.49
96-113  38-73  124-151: 0.34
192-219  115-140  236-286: 1.42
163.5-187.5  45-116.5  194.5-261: 0.79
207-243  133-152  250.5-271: -2.17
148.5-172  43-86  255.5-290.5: 0.23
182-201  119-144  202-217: 4.60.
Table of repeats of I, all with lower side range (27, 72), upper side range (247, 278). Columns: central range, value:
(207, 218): -0.5 ch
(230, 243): -0.3 ch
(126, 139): 0.4 ch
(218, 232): -1.1 ch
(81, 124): 1.6 ch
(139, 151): 0.3 ch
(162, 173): 0.0 ch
